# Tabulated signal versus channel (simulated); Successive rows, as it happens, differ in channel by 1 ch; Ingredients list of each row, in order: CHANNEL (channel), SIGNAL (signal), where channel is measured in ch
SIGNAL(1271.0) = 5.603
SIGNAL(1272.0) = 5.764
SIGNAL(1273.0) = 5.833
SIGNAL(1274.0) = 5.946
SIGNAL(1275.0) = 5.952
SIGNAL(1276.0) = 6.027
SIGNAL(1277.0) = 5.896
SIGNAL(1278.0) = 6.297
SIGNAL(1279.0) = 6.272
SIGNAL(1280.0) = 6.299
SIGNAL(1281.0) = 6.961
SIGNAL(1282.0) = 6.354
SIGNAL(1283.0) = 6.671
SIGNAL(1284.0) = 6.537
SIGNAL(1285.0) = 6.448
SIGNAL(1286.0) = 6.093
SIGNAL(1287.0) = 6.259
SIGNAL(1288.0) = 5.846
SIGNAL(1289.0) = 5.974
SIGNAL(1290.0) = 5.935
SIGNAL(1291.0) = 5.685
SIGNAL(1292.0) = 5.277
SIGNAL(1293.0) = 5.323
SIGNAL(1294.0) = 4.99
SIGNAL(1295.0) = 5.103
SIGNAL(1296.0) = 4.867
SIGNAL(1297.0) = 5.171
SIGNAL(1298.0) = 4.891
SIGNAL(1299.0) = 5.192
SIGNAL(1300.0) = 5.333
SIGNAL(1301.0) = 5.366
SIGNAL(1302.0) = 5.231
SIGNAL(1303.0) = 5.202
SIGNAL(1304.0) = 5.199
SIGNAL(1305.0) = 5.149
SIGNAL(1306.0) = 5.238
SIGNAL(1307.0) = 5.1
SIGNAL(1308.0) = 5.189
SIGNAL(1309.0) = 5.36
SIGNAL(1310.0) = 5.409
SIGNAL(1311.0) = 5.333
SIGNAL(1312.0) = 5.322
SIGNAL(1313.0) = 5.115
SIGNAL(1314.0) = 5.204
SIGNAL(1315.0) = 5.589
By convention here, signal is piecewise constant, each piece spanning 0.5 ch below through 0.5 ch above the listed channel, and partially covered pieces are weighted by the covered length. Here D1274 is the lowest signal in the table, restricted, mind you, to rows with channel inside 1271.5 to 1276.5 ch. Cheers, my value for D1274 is 5.764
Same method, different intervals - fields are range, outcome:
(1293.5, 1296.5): 4.867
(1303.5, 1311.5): 5.1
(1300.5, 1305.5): 5.149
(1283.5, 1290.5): 5.846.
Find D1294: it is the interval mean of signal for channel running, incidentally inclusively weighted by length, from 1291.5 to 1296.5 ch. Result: 5.11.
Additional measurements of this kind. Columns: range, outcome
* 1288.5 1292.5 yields 5.72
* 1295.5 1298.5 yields 4.98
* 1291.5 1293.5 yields 5.3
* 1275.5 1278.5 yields 6.07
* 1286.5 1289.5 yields 6.03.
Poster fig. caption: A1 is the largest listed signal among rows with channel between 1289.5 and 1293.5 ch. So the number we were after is 5.935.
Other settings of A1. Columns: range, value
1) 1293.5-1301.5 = 5.366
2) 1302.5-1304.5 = 5.202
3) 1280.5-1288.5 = 6.961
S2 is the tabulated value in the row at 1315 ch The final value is 5.589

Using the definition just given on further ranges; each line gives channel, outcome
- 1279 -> 6.272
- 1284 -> 6.537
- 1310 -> 5.409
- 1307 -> 5.1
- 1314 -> 5.204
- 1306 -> 5.238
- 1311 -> 5.333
